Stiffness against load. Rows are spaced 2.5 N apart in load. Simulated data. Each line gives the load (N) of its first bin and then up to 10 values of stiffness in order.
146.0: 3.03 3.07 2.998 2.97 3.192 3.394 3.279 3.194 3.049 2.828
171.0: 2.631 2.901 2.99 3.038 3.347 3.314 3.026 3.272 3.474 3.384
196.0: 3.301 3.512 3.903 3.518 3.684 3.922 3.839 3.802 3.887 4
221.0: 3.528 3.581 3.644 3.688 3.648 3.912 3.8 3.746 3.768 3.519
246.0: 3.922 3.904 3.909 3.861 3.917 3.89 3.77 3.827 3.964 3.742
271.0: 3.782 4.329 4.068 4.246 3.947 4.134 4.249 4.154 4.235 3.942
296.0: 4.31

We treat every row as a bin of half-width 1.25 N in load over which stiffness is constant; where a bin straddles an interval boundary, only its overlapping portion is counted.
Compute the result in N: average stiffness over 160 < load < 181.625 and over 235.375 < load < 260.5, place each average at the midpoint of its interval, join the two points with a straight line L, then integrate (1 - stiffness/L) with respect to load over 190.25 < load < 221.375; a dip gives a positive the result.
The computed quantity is -2.7 N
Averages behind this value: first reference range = 3.02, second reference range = 3.82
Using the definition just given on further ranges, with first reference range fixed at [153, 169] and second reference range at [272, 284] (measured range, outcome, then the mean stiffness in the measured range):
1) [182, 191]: 0.3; 3.25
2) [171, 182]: 0.9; 3.01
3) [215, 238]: -0.2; 3.74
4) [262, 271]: 0.5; 3.83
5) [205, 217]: -0.9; 3.83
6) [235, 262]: 0.5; 3.82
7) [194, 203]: -0.2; 3.55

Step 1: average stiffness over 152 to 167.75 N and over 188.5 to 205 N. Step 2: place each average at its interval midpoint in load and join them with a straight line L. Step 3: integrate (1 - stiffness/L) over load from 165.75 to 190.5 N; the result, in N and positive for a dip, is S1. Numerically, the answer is 2.1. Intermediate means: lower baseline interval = 3.17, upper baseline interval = 3.5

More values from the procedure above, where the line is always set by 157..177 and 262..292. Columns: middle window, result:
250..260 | -0.11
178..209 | -1.44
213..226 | -0.84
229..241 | -0.35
